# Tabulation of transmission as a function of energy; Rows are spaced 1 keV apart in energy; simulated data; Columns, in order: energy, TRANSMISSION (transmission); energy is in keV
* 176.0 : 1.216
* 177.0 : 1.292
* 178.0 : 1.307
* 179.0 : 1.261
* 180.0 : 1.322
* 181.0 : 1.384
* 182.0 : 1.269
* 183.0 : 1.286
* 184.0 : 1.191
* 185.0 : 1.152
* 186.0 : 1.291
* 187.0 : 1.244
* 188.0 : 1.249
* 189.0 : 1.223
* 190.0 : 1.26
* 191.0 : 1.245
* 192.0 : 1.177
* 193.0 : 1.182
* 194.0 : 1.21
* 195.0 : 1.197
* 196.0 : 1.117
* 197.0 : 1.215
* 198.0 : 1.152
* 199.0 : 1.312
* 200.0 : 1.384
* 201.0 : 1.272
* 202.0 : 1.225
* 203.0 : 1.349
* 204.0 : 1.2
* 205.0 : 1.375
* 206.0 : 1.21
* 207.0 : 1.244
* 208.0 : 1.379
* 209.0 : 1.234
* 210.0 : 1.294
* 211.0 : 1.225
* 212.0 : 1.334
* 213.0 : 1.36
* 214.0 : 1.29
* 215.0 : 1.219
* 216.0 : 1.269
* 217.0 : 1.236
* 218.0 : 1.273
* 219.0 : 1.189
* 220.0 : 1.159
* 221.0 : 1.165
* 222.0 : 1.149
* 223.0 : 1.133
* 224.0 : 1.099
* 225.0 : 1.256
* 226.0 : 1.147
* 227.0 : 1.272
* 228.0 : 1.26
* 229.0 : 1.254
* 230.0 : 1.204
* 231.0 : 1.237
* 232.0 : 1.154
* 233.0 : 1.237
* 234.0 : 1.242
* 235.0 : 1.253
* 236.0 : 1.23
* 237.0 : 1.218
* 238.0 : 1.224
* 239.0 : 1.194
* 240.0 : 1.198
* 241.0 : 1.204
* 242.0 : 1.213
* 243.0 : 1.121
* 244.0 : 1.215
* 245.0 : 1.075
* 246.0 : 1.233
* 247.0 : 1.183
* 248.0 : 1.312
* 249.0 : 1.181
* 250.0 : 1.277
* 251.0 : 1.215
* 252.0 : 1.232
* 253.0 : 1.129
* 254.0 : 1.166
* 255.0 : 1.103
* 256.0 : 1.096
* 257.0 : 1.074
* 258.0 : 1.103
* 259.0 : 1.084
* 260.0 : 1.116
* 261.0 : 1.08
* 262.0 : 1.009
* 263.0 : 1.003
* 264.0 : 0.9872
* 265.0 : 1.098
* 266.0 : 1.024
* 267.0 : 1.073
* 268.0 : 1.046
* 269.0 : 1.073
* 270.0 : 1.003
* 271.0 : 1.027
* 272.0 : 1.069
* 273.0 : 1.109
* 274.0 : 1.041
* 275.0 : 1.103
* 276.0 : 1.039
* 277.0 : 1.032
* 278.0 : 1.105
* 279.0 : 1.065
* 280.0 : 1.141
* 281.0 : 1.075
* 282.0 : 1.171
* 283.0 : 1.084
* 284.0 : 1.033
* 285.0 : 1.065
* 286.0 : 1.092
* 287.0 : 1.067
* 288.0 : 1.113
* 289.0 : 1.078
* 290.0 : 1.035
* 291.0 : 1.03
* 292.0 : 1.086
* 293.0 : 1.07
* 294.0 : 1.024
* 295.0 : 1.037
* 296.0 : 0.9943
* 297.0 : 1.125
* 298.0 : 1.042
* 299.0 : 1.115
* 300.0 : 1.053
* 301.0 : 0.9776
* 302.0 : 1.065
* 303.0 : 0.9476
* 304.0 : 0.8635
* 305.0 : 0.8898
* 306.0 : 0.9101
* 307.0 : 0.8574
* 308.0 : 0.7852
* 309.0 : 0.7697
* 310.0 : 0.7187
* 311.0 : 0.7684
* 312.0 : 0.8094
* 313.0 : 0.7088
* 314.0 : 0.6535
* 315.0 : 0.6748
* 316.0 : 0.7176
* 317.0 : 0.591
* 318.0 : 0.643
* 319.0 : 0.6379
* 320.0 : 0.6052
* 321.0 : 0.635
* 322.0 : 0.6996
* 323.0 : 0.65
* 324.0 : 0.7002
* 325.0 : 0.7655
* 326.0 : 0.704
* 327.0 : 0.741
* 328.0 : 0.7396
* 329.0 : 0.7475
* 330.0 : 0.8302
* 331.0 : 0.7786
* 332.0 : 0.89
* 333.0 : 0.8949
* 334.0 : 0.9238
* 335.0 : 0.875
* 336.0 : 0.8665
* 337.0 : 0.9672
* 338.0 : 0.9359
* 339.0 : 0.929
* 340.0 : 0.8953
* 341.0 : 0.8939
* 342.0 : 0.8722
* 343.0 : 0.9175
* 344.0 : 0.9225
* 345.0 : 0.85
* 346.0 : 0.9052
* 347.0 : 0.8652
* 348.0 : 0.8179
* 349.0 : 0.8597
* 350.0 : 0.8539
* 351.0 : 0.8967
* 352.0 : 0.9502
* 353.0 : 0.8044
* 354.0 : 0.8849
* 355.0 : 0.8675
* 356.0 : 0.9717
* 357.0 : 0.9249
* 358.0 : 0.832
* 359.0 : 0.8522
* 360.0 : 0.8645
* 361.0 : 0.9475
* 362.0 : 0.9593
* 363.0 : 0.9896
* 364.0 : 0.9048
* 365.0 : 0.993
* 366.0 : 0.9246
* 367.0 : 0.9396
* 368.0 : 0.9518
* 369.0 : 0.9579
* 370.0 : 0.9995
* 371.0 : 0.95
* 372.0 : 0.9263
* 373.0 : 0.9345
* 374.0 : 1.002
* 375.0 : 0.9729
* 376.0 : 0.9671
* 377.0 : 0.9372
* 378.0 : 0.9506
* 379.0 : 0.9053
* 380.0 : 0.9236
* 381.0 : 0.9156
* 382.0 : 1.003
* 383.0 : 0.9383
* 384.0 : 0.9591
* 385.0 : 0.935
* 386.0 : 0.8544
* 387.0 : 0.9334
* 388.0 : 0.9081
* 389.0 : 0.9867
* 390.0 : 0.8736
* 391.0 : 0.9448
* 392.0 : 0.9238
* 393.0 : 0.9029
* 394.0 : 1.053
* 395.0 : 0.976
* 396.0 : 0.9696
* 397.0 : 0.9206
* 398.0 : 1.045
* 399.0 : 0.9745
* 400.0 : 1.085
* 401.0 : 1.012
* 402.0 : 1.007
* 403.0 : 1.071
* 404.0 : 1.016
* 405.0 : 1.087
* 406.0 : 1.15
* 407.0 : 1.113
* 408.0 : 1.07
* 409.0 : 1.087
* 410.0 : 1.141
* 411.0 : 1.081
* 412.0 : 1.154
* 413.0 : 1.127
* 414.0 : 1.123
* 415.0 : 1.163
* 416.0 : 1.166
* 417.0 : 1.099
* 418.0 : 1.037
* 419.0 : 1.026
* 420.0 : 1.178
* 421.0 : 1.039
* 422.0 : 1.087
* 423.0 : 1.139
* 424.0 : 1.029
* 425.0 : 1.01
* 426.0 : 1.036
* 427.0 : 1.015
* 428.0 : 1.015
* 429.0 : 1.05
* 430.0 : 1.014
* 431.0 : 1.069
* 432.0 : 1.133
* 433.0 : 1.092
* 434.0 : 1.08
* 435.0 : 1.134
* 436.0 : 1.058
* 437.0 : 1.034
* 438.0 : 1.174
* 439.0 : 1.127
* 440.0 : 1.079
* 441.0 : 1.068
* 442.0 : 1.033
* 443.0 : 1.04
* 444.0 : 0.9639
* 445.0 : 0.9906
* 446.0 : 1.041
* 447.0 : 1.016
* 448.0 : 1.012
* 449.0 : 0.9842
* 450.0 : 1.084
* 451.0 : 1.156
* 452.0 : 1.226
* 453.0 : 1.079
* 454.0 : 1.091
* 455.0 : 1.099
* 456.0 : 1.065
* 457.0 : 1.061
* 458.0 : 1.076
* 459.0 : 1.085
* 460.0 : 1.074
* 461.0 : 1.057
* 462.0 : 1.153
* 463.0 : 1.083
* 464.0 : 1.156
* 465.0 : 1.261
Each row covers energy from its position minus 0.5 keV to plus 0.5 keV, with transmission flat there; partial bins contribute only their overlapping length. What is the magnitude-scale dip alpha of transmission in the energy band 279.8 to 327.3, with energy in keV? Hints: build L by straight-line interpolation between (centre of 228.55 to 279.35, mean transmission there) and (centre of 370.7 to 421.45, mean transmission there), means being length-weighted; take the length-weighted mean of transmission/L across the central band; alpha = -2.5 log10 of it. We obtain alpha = 0.22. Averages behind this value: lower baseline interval 1.14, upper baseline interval 1.01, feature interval 0.895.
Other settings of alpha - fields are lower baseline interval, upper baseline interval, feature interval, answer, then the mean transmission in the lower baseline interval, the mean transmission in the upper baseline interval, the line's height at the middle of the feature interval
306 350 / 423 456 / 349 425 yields -0.06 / 0.793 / 1.06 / 0.937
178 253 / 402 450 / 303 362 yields 0.36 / 1.23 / 1.07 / 1.14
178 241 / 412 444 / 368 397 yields 0.18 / 1.24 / 1.08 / 1.11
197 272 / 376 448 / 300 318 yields 0.36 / 1.19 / 1.03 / 1.12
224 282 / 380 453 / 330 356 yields 0.22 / 1.14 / 1.04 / 1.09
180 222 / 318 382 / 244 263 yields -0.03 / 1.25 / 0.872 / 1.12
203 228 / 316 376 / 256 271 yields 0.04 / 1.24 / 0.857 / 1.1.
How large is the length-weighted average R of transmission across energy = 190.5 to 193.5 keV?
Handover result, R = 1.2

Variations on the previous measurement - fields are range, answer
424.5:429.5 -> 1.03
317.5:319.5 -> 0.64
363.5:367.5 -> 0.941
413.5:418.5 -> 1.12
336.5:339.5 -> 0.944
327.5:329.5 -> 0.744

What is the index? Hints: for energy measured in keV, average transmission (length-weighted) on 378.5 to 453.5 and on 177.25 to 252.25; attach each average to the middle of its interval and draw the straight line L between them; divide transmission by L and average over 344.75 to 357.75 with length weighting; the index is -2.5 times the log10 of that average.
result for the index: 0.24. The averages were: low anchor 1.23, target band 0.881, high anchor 1.04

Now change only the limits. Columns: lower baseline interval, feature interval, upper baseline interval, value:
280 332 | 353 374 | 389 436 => 0.055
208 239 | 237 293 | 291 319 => -0.059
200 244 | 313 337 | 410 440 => 0.484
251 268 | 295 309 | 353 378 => 0.066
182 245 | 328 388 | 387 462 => 0.217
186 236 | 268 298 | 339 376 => 0.010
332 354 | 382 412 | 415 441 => 0.008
